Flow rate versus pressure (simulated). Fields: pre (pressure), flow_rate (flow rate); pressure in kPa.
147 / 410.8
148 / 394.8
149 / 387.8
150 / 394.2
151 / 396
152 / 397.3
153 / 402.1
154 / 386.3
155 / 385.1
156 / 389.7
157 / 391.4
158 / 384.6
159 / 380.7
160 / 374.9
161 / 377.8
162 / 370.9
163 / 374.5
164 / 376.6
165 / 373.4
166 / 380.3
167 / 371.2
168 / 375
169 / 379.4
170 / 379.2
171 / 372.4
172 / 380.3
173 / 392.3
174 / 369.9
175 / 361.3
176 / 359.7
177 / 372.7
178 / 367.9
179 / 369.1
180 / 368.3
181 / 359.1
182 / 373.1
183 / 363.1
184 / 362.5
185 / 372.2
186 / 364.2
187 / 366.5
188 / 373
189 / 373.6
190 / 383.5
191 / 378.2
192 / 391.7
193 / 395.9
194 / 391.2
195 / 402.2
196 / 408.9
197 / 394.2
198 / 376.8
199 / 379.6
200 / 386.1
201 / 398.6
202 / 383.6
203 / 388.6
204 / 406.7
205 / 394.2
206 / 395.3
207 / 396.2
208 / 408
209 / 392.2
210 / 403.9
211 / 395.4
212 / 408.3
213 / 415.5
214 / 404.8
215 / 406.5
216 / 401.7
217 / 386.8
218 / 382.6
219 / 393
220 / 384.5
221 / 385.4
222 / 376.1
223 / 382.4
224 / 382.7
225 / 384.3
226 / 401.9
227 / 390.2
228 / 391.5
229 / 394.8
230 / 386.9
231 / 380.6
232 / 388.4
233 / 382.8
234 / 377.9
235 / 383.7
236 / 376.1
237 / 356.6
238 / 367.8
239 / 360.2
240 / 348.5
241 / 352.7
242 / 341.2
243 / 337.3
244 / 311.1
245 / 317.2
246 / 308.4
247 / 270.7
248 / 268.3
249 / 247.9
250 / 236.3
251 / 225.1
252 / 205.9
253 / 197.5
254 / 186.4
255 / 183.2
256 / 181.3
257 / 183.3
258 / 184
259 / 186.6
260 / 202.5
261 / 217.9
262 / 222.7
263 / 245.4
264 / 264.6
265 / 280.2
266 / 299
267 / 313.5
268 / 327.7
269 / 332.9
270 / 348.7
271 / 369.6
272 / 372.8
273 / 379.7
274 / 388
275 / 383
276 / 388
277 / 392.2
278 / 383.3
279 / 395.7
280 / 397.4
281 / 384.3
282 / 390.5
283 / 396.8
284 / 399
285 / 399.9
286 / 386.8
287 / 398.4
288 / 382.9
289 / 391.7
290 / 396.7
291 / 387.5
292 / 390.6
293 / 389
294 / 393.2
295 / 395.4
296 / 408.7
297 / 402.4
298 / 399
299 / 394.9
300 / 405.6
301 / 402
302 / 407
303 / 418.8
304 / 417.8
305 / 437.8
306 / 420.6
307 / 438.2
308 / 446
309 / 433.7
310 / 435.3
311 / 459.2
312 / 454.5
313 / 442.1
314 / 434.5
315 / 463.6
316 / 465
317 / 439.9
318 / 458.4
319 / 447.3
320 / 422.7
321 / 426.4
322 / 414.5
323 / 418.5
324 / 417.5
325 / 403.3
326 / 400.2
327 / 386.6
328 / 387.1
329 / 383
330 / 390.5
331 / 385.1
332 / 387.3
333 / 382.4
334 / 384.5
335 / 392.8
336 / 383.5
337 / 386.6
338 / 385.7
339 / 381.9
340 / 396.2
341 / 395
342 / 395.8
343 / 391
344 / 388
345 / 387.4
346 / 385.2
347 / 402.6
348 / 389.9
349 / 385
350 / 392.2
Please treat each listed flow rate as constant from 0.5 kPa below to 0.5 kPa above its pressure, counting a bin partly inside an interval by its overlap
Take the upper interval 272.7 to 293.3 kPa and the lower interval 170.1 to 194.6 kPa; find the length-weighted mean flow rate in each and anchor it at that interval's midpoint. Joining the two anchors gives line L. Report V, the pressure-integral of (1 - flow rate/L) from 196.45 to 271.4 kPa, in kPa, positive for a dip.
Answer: 8.9 kPa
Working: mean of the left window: 374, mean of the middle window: 336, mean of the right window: 391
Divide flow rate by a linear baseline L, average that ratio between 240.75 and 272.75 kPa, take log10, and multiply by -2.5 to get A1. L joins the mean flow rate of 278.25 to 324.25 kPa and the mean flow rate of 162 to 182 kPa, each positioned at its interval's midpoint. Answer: 0.443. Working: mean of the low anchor 373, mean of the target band 267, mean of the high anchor 415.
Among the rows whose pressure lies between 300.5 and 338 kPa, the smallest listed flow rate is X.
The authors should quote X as 382.4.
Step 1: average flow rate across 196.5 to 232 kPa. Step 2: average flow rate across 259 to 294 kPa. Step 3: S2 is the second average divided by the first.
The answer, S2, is 0.89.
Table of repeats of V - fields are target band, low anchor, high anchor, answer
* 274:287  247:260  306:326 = -3.58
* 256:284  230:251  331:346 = 2.62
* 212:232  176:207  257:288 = -1.57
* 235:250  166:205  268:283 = 2.12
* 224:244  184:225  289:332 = 1.24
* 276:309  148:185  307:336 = 0.81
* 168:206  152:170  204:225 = 0.81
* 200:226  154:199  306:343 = -0.51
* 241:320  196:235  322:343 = 7.95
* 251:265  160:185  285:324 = 6.76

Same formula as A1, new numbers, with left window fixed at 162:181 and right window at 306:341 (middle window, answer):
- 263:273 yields 0.24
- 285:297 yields 0.04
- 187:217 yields -0.03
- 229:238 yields 0.03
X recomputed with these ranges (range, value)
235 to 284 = 181.3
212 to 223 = 376.1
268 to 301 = 327.7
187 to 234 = 366.5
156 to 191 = 359.1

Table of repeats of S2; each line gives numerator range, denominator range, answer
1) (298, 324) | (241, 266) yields 1.76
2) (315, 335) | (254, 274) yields 1.53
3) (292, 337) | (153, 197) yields 1.10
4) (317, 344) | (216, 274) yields 1.26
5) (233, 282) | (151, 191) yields 0.81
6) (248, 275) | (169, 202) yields 0.70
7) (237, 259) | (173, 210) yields 0.70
